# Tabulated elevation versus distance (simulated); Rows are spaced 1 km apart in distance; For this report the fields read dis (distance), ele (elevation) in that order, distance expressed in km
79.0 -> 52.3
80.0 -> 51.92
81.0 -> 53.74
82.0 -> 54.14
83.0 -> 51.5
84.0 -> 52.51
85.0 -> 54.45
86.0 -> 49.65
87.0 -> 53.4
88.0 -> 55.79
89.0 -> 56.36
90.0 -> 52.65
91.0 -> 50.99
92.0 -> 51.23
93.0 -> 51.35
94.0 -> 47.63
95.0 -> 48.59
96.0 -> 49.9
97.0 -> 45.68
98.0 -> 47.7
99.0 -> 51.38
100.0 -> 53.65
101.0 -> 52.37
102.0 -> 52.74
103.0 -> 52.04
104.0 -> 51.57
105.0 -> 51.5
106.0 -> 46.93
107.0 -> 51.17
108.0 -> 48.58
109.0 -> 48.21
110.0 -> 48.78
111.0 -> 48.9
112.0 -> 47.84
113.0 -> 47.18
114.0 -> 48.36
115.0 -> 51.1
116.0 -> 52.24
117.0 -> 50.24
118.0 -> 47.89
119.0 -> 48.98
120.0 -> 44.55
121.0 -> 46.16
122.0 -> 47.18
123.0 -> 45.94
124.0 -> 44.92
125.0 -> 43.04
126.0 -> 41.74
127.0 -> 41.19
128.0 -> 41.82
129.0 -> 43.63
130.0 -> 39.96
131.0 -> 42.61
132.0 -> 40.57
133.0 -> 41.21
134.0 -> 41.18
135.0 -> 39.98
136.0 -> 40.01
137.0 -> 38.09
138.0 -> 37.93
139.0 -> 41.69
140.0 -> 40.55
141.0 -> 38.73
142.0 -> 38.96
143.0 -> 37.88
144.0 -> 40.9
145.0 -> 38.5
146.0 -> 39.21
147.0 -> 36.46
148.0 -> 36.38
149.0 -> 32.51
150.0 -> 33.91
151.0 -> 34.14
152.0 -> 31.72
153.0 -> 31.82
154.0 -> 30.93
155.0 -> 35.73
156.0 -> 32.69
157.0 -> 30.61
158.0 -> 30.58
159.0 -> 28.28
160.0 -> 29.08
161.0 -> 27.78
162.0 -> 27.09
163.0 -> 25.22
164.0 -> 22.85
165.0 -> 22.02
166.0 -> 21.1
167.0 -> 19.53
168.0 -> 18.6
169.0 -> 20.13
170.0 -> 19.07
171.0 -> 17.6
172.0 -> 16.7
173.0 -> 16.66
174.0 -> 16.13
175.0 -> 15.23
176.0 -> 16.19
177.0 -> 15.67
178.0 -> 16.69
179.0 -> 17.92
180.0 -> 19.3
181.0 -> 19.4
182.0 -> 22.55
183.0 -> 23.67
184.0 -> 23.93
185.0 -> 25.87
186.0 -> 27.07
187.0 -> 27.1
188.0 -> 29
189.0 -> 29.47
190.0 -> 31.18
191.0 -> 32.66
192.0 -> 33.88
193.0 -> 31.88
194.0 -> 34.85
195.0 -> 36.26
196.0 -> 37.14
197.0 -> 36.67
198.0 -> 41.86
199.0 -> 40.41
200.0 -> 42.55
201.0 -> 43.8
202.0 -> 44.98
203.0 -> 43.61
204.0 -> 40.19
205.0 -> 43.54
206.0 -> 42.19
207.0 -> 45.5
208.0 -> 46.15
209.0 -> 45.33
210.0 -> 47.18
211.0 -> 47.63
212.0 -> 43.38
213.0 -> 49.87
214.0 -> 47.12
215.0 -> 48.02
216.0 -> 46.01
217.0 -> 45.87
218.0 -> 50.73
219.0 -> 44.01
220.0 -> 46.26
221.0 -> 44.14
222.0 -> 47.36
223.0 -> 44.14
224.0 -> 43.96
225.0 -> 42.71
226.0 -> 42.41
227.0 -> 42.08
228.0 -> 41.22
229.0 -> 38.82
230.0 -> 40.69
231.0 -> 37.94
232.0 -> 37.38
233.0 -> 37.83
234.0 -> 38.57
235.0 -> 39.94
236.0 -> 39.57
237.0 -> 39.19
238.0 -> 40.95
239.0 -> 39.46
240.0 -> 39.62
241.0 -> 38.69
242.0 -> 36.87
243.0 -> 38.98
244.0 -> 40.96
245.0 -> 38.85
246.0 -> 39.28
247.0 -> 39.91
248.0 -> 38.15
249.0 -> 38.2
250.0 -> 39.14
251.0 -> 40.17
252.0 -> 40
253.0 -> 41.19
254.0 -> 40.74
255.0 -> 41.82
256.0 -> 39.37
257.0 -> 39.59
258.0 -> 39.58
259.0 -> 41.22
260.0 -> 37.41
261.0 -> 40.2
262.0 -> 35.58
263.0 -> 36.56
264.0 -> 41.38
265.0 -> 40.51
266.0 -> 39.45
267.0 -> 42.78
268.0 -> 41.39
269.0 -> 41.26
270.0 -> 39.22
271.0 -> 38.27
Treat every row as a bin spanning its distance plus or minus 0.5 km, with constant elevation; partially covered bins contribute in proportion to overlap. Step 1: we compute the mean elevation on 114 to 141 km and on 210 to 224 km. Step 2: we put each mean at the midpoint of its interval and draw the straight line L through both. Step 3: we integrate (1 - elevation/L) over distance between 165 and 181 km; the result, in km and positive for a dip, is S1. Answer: 9.62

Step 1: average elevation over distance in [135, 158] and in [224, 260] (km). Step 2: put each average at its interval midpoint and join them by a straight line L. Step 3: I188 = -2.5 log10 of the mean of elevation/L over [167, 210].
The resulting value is 0.26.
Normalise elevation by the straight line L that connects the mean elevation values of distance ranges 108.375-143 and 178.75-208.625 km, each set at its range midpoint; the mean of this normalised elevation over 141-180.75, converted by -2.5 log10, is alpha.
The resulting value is 0.415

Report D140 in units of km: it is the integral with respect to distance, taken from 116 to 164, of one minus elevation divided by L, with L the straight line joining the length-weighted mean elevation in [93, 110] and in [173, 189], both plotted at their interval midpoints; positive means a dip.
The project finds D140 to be -2.8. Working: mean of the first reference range 50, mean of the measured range 38.3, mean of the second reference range 21.2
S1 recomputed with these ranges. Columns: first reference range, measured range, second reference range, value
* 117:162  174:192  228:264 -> 7.2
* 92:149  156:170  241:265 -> 6.0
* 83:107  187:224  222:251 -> 0.6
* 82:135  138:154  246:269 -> 3.3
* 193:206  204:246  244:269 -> -2.8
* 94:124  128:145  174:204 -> 0.9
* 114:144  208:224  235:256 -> -2.3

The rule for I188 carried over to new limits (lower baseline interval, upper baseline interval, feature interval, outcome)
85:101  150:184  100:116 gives -0.10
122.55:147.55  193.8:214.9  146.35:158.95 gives 0.24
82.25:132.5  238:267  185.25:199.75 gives 0.28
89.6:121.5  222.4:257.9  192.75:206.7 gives 0.07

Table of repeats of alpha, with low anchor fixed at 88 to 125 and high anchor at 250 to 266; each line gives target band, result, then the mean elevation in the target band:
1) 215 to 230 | -0.06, 44.3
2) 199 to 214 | -0.04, 44.6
